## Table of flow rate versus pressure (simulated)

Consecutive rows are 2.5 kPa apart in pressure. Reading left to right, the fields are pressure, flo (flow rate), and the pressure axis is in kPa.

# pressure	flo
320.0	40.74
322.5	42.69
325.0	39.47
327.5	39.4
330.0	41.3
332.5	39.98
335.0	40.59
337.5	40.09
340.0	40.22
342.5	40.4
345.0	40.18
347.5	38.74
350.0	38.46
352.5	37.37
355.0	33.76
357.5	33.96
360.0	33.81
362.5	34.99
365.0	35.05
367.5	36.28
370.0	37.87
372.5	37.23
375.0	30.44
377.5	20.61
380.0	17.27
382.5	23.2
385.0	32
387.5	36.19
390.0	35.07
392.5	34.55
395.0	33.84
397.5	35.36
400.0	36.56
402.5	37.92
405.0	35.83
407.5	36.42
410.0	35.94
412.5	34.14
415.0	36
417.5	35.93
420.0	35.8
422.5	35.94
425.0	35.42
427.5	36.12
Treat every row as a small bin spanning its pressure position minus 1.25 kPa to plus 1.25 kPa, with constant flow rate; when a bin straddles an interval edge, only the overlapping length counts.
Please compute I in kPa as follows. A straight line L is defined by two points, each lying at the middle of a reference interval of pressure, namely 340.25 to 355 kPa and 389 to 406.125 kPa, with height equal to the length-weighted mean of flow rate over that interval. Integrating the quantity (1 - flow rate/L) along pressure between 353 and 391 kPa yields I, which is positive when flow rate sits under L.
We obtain 5.4 kPa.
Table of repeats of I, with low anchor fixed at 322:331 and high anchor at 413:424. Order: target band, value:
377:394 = 3.9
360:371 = 0.8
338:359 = 0.8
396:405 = 0.1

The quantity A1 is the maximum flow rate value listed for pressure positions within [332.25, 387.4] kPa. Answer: 40.59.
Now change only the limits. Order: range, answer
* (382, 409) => 37.92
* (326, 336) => 41.3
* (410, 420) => 36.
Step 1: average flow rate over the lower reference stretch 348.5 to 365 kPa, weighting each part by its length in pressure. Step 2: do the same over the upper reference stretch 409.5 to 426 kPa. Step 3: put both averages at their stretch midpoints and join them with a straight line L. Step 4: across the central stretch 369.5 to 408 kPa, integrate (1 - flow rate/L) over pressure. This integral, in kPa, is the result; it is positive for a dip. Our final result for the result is 3.43 kPa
